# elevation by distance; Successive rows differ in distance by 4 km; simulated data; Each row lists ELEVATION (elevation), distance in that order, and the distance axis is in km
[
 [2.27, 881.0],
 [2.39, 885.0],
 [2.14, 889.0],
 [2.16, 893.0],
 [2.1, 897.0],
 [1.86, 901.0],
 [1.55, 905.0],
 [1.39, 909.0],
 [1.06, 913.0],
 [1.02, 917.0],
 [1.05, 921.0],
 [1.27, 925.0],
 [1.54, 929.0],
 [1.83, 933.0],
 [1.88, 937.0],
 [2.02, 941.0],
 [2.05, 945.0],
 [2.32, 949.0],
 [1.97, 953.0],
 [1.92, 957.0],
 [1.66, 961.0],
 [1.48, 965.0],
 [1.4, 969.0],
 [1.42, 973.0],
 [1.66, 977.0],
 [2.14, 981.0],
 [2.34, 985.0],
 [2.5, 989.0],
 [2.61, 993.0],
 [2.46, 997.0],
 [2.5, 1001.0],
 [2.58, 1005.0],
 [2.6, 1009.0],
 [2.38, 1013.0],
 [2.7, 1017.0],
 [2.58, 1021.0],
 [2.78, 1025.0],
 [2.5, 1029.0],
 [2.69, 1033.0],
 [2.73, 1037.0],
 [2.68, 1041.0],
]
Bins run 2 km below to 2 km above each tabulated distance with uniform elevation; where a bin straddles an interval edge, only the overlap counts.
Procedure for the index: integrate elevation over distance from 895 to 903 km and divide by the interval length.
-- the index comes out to 1.98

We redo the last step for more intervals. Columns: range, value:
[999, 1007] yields 2.54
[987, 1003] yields 2.52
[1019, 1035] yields 2.64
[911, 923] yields 1.04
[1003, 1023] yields 2.57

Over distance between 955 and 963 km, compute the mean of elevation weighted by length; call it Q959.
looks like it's 1.79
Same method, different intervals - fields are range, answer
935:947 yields 1.98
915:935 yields 1.34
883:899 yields 2.2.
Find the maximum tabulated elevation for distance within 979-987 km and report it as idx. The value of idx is 2.34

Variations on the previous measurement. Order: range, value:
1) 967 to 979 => 1.66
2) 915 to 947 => 2.05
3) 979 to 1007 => 2.61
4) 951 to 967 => 1.97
